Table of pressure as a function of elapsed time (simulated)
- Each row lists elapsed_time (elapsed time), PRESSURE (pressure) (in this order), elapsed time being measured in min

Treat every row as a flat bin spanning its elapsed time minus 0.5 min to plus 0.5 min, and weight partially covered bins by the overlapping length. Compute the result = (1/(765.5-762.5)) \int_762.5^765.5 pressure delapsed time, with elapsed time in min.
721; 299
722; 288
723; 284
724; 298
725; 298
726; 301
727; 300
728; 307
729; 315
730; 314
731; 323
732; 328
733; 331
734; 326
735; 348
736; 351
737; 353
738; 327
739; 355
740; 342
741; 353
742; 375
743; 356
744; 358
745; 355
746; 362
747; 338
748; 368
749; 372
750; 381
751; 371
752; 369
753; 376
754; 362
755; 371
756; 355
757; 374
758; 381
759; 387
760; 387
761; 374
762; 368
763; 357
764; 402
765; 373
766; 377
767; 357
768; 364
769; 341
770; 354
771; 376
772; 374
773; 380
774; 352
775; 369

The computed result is 377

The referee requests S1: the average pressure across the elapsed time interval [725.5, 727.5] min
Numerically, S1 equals 300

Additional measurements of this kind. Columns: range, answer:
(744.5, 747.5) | 352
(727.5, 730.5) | 312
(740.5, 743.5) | 361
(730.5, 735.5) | 331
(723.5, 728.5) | 301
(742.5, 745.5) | 356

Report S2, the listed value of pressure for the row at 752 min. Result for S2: 369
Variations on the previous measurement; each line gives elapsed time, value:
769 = 341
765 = 373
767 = 357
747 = 338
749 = 372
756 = 355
